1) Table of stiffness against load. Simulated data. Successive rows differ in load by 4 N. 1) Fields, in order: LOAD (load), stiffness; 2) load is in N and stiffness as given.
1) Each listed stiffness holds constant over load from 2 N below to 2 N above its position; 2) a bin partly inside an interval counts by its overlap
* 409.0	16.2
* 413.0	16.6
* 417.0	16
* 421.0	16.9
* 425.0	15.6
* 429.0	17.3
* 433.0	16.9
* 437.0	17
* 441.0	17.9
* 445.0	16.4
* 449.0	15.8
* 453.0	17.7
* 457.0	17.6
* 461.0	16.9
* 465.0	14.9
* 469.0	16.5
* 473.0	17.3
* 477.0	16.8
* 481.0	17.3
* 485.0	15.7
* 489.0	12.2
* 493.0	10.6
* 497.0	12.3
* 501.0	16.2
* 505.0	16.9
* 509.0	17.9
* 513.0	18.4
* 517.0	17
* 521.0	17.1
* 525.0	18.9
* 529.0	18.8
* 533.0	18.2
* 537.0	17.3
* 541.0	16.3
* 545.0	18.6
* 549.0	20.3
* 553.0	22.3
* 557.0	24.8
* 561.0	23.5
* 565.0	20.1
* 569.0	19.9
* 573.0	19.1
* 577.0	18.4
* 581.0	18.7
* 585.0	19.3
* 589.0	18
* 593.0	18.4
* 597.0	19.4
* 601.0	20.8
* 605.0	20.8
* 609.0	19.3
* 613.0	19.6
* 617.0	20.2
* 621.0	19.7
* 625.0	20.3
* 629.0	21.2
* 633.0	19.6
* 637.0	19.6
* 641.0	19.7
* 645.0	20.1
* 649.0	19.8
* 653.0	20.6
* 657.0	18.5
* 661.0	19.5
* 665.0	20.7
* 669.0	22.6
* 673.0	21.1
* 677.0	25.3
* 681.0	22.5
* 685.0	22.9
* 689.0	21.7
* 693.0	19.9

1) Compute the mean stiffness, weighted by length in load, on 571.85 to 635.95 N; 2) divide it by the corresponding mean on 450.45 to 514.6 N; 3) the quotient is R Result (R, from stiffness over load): 1.23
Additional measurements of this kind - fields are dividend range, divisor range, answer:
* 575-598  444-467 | 1.13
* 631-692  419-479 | 1.25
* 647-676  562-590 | 1.07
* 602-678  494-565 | 1.10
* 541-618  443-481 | 1.20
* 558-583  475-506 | 1.37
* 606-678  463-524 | 1.28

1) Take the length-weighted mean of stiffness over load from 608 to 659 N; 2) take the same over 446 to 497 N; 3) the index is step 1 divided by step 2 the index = 1.3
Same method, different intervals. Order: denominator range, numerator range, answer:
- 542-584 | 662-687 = 1.10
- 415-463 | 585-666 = 1.17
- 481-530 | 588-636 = 1.24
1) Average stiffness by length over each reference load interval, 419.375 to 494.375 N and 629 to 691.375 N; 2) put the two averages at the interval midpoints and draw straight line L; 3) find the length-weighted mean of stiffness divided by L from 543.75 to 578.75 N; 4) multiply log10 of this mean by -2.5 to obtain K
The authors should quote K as -0.12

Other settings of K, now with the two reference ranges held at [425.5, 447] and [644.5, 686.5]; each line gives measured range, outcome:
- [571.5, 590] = 0.054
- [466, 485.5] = 0.065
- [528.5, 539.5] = 0.052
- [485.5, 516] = 0.209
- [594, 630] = 0.011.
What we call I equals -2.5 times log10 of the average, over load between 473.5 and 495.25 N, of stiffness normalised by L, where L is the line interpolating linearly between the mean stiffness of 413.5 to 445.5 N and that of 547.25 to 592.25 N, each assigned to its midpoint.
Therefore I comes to 0.229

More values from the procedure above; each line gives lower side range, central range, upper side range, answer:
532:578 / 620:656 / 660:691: 0.074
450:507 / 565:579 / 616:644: -0.053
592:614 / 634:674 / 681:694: 0.043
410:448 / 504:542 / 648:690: 0.048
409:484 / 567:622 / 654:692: 0.027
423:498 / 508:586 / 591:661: -0.073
